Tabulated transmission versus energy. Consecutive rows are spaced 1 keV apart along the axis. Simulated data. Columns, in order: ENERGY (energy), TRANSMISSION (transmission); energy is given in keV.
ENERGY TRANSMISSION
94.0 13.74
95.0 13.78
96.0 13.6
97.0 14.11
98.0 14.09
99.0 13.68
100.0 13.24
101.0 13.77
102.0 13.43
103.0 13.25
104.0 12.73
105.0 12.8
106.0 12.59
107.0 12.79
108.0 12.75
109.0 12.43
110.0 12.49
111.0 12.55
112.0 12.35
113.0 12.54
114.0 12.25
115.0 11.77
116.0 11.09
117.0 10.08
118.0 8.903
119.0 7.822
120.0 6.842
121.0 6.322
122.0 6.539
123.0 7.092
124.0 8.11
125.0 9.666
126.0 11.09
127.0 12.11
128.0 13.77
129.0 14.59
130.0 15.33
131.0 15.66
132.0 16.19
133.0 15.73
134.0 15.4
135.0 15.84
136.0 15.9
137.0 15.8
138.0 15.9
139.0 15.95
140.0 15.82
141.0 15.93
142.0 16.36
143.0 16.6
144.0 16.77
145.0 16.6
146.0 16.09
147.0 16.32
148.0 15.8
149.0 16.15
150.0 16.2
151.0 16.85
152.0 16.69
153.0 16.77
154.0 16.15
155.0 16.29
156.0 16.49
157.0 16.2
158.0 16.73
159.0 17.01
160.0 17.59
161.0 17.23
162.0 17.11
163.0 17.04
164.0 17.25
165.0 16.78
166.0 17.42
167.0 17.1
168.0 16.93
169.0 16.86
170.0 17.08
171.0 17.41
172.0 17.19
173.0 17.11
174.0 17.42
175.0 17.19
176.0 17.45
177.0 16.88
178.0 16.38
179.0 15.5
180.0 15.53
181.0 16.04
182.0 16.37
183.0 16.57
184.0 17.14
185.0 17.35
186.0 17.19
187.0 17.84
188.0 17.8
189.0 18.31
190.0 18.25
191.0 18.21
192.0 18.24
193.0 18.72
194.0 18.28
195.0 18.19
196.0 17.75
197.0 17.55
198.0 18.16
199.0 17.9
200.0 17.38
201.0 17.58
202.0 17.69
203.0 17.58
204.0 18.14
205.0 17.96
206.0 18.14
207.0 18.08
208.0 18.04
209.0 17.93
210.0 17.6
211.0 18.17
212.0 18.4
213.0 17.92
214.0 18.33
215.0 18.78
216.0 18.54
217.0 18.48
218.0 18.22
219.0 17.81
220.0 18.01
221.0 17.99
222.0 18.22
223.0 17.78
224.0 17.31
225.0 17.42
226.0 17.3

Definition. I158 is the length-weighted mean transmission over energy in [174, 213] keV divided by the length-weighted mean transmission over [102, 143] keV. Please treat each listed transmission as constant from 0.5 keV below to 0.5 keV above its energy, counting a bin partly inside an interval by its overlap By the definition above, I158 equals 1.39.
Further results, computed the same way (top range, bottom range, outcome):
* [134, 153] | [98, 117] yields 1.28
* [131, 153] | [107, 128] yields 1.55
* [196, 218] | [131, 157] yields 1.11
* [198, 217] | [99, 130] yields 1.59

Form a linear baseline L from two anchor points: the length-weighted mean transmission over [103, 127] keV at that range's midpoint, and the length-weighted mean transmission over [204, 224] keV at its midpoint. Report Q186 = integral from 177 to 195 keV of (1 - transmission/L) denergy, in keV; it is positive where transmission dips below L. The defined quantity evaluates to -1.43 keV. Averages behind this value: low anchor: 10.7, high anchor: 18.1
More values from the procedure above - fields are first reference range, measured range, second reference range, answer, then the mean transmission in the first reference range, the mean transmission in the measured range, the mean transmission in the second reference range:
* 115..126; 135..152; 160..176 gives -4.74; 8.54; 16.2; 17.2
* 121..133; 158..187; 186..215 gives -2.52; 11.8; 16.9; 18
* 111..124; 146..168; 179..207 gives -4.78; 9.53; 16.7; 17.6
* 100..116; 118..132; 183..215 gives 3.25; 12.7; 10.5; 17.9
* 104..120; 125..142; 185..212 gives -2.29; 11.6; 14.9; 17.9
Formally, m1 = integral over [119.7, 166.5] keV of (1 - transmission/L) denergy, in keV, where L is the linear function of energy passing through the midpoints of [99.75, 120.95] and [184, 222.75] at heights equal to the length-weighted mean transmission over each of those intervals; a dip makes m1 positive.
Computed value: -3.2 keV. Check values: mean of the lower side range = 11.7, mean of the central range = 15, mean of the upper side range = 18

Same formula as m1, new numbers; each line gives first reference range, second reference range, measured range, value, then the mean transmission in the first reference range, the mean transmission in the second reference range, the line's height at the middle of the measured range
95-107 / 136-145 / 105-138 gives 6.15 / 13.4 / 16.2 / 14.8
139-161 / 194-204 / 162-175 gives -0.13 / 16.5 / 17.8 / 17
